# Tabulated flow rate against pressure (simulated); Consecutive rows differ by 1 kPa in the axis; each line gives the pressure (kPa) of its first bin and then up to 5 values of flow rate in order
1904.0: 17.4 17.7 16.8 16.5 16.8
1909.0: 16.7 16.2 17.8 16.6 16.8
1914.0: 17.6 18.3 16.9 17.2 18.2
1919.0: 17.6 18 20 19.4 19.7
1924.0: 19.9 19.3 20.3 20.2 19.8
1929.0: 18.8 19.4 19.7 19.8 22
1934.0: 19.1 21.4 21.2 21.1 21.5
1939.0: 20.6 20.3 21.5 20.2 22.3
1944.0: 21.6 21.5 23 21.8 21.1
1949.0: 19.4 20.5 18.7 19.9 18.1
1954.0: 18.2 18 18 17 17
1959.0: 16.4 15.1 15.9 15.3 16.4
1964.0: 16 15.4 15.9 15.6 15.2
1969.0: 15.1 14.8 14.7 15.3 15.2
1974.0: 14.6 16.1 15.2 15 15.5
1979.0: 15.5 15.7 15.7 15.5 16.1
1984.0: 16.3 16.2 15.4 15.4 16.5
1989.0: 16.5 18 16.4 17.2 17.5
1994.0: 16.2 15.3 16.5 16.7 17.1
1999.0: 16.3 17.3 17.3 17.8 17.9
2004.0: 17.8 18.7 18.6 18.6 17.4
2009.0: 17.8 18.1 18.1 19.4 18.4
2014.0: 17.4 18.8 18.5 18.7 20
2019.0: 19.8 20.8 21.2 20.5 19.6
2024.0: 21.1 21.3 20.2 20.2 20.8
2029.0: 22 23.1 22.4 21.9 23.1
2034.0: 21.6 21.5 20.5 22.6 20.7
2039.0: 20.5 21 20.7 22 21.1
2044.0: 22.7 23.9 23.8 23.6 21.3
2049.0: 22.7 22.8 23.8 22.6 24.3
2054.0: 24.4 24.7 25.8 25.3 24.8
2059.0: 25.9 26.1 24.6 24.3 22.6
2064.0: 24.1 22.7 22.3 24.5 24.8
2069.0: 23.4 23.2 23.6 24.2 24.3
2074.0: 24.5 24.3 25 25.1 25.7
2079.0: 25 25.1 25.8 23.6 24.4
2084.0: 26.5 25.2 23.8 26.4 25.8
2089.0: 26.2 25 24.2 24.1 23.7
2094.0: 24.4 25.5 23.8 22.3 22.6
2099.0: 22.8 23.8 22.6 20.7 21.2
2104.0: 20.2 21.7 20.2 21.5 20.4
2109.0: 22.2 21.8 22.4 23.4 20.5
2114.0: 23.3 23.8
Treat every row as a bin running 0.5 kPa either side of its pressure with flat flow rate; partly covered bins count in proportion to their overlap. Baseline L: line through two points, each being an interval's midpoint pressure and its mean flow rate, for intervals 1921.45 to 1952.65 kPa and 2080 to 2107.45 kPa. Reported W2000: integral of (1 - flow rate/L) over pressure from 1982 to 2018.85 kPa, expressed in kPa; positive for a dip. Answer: 7.4 kPa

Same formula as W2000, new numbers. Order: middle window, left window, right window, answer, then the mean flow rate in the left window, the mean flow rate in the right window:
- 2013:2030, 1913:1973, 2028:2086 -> 1.5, 18.6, 23.5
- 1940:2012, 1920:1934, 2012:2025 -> 8.9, 19.8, 19.6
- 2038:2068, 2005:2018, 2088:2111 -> -4.2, 18.4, 22.8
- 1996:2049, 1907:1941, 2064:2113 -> 4.3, 19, 23.6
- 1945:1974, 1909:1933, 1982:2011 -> 0.9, 18.6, 17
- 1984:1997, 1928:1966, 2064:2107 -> 2.7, 19.2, 23.9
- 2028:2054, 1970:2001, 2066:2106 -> -2.3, 16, 24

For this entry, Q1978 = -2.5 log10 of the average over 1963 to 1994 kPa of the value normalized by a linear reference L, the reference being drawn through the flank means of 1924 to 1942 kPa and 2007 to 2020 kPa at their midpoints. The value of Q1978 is 0.22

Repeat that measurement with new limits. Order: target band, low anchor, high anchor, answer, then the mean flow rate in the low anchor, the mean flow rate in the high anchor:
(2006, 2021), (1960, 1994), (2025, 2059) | 0.05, 15.8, 22.5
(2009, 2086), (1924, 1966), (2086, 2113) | -0.04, 19.3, 23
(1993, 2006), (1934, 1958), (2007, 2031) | 0.16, 20.2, 19.7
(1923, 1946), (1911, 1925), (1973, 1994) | -0.17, 18.2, 16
